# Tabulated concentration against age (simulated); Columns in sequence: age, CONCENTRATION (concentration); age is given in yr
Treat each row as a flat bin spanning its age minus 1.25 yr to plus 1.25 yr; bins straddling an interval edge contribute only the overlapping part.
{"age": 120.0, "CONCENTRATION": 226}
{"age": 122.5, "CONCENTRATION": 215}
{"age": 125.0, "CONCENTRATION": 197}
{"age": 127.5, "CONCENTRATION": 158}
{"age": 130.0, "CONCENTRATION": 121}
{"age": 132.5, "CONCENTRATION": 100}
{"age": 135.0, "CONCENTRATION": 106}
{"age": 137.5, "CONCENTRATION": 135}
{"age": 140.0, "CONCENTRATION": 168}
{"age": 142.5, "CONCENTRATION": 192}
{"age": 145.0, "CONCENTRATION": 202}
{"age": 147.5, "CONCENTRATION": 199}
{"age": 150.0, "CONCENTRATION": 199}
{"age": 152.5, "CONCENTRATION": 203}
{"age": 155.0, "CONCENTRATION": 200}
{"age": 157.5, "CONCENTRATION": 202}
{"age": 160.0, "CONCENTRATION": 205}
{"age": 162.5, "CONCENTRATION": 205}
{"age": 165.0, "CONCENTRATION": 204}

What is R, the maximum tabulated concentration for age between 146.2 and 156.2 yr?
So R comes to 203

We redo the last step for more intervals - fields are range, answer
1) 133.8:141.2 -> 168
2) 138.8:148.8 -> 202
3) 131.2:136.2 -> 106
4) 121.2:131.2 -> 215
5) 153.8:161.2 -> 205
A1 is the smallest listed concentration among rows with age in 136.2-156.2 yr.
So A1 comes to 135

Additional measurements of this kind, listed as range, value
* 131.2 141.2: 100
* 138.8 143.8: 168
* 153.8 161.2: 200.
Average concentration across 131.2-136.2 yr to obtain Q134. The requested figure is 103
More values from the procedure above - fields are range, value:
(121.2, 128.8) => 190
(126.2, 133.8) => 127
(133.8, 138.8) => 121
